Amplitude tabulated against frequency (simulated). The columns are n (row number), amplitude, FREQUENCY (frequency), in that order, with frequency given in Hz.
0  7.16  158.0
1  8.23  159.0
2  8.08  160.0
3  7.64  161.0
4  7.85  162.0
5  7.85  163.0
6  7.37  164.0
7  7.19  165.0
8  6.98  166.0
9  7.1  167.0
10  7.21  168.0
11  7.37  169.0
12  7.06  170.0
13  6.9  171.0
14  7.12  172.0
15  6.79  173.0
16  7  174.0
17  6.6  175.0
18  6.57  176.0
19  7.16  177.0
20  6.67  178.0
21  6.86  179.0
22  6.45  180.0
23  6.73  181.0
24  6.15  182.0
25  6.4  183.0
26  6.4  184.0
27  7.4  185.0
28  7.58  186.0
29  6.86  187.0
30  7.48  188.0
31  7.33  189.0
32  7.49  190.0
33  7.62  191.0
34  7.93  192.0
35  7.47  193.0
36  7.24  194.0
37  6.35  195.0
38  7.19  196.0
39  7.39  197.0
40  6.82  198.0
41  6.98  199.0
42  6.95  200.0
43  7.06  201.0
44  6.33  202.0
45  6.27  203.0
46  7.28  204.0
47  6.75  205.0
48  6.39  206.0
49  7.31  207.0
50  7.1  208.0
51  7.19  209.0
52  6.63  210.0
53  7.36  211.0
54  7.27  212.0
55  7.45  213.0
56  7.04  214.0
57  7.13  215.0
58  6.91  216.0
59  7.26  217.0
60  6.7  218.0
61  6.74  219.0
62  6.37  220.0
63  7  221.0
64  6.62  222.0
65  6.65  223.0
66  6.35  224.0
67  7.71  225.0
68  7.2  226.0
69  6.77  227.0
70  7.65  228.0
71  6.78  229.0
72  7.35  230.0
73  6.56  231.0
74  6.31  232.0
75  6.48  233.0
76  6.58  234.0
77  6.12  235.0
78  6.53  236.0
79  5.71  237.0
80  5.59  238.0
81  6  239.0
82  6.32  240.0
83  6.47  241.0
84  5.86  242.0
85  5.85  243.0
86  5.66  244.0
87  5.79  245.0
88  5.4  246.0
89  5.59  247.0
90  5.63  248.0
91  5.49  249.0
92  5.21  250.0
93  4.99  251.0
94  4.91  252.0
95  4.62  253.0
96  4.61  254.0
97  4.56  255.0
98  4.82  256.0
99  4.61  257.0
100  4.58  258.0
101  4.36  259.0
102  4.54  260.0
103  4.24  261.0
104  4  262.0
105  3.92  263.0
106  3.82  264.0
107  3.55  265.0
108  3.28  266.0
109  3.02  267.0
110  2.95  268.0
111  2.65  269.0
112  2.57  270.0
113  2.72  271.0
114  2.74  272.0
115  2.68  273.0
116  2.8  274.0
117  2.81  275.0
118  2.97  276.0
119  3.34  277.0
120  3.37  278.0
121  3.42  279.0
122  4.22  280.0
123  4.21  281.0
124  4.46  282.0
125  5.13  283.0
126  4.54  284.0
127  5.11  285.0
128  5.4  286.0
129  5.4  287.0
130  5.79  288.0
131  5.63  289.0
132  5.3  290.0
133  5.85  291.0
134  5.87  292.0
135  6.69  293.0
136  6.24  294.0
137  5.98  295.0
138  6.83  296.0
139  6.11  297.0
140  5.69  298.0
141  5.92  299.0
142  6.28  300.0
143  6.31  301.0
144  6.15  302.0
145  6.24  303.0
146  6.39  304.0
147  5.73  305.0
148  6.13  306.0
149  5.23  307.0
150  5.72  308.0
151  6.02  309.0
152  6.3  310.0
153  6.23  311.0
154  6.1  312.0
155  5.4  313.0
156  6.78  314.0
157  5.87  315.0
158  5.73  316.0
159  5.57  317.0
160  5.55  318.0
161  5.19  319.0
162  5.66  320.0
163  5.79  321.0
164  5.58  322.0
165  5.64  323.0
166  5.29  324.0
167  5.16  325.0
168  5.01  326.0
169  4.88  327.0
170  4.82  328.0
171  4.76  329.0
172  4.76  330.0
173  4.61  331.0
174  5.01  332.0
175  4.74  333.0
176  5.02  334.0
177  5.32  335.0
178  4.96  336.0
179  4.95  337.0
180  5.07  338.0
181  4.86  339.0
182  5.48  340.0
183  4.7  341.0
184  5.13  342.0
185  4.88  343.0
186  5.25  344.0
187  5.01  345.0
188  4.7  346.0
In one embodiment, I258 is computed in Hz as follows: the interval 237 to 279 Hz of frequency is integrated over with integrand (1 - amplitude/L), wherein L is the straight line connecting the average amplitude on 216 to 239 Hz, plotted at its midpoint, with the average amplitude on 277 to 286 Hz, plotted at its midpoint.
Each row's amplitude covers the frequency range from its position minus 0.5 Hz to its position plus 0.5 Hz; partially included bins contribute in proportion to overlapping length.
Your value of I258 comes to 8.2 Hz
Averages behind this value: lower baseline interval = 6.67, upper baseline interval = 4.31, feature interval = 4.37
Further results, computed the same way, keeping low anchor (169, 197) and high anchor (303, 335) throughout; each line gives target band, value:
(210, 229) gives -1.12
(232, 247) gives 0.86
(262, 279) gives 8.25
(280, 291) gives 1.47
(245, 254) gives 1.51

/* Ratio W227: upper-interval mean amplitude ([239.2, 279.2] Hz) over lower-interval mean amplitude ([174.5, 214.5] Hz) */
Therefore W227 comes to 0.61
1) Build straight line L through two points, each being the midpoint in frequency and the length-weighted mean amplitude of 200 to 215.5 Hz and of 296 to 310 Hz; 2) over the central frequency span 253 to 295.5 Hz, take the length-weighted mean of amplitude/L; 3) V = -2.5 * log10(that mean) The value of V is 0.42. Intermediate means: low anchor 6.97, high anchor 6.03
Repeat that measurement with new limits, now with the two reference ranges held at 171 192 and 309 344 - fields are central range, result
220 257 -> 0.052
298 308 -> -0.078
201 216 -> -0.050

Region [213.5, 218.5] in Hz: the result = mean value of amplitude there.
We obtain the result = 7.01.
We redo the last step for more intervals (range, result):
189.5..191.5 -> 7.55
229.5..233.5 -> 6.67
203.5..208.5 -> 6.97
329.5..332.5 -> 4.79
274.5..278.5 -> 3.12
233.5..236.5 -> 6.41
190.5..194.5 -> 7.56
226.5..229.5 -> 7.07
